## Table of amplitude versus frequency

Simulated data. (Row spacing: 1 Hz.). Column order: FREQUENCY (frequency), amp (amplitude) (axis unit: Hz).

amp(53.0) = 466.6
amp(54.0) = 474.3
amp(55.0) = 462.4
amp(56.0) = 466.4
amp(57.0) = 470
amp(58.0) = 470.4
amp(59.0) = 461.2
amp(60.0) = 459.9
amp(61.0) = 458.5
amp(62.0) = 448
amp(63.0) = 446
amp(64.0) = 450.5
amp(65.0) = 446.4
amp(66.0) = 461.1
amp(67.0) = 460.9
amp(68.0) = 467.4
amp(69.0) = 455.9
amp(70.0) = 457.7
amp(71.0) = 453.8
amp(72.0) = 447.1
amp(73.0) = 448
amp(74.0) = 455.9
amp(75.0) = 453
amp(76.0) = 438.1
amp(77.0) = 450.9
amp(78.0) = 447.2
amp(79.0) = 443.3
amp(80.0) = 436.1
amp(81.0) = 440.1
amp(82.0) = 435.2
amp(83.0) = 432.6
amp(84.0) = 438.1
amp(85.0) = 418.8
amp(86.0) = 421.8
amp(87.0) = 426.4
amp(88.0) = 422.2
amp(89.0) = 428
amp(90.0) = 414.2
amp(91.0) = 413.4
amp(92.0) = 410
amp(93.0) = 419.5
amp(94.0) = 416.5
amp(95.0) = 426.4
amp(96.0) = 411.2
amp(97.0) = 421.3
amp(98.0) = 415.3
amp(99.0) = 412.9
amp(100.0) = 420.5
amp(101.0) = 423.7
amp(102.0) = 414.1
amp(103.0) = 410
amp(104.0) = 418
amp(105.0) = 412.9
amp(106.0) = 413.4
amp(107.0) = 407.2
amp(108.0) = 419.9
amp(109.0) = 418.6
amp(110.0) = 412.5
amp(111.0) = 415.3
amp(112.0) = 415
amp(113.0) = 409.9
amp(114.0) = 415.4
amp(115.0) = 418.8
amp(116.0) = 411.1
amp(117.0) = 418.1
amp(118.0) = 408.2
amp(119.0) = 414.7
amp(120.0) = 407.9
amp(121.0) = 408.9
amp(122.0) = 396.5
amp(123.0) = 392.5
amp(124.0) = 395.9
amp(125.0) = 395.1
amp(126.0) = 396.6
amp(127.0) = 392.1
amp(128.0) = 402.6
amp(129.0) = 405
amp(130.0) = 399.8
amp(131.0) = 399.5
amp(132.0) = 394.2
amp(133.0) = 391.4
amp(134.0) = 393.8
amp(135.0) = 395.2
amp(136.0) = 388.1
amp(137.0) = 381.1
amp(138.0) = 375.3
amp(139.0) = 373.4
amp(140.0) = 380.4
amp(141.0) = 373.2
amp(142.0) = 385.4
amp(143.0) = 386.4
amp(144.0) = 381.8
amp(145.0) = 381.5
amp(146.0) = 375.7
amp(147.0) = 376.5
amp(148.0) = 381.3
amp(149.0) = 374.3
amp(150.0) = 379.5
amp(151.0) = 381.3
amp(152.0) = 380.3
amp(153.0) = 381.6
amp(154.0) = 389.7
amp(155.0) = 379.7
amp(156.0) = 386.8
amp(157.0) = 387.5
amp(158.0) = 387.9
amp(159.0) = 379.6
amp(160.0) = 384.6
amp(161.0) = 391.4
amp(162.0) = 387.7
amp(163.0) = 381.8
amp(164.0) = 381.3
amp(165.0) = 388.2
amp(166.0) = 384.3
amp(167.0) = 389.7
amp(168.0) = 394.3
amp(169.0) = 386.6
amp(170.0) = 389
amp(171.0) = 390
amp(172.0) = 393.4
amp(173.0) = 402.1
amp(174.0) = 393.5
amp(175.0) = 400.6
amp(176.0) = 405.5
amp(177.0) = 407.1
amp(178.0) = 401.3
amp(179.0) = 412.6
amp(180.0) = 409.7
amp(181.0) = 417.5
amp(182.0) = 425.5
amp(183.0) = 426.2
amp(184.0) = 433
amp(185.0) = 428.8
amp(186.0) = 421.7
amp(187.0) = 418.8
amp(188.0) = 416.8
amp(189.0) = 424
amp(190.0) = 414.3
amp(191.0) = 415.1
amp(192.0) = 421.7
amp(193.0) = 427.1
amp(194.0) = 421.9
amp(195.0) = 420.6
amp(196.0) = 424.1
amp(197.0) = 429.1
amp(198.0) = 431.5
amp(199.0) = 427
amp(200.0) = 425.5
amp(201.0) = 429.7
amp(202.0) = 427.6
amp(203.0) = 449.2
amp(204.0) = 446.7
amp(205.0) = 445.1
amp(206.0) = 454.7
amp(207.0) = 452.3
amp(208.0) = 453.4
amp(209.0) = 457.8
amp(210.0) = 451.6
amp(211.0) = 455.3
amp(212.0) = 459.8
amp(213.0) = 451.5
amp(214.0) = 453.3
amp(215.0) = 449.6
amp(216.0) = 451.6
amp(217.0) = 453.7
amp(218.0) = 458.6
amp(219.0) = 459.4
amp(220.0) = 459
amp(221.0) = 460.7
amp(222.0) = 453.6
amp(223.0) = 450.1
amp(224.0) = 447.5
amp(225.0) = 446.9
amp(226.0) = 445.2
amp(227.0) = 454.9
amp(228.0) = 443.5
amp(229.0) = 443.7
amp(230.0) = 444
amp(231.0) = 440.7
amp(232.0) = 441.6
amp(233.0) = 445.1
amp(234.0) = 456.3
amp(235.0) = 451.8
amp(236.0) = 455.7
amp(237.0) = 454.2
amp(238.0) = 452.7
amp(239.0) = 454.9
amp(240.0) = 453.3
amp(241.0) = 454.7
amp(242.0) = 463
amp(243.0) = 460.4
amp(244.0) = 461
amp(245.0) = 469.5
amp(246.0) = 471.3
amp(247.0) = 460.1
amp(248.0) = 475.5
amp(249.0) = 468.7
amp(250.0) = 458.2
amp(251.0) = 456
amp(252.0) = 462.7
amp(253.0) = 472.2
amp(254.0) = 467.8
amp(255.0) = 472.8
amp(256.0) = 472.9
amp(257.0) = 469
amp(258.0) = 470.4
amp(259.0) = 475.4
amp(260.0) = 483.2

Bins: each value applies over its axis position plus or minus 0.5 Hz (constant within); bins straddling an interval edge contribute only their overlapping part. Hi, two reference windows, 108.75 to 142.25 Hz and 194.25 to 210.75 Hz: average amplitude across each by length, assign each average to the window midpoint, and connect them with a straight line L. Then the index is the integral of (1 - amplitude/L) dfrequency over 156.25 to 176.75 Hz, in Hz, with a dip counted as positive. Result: 1.5 Hz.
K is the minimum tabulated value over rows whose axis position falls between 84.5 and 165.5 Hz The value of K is 373.2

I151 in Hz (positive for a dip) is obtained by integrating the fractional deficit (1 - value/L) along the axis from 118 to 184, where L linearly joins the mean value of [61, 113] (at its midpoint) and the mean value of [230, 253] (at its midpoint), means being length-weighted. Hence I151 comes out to 7.4 Hz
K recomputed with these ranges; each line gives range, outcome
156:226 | 379.6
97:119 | 407.2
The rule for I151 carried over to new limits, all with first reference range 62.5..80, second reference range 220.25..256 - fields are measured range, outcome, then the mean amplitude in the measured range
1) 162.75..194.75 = 3.34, 407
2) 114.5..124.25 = 0.98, 408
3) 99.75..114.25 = 1.20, 415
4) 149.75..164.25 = 2.23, 384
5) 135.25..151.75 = 2.68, 380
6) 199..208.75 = 0.28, 442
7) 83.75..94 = 0.71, 421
